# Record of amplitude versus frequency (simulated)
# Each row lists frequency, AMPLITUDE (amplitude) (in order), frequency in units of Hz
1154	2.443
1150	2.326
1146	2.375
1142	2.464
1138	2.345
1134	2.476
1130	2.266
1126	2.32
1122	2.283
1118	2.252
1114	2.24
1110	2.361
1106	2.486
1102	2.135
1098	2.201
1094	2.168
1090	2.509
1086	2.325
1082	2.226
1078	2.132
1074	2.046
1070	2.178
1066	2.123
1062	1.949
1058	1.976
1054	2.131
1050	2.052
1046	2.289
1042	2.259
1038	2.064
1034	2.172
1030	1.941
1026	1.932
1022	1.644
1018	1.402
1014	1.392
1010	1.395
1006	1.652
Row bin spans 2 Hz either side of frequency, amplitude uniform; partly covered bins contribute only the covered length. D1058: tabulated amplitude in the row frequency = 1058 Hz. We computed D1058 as 1.976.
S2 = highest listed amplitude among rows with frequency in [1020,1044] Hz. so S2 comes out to 2.259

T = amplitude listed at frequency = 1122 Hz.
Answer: 2.283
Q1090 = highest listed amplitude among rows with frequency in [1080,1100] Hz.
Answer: 2.509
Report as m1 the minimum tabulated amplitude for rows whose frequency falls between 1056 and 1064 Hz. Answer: 1.949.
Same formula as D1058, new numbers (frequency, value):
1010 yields 1.395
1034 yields 2.172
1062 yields 1.949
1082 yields 2.226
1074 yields 2.046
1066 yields 2.123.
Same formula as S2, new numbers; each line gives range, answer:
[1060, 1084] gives 2.226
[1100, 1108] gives 2.486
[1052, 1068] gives 2.131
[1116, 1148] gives 2.476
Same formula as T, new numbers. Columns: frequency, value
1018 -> 1.402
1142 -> 2.464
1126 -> 2.32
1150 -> 2.326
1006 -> 1.652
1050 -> 2.052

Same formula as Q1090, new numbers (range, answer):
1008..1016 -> 1.395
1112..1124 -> 2.283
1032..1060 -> 2.289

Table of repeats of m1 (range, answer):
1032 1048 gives 2.064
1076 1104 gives 2.132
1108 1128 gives 2.24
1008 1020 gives 1.392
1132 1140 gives 2.345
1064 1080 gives 2.046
